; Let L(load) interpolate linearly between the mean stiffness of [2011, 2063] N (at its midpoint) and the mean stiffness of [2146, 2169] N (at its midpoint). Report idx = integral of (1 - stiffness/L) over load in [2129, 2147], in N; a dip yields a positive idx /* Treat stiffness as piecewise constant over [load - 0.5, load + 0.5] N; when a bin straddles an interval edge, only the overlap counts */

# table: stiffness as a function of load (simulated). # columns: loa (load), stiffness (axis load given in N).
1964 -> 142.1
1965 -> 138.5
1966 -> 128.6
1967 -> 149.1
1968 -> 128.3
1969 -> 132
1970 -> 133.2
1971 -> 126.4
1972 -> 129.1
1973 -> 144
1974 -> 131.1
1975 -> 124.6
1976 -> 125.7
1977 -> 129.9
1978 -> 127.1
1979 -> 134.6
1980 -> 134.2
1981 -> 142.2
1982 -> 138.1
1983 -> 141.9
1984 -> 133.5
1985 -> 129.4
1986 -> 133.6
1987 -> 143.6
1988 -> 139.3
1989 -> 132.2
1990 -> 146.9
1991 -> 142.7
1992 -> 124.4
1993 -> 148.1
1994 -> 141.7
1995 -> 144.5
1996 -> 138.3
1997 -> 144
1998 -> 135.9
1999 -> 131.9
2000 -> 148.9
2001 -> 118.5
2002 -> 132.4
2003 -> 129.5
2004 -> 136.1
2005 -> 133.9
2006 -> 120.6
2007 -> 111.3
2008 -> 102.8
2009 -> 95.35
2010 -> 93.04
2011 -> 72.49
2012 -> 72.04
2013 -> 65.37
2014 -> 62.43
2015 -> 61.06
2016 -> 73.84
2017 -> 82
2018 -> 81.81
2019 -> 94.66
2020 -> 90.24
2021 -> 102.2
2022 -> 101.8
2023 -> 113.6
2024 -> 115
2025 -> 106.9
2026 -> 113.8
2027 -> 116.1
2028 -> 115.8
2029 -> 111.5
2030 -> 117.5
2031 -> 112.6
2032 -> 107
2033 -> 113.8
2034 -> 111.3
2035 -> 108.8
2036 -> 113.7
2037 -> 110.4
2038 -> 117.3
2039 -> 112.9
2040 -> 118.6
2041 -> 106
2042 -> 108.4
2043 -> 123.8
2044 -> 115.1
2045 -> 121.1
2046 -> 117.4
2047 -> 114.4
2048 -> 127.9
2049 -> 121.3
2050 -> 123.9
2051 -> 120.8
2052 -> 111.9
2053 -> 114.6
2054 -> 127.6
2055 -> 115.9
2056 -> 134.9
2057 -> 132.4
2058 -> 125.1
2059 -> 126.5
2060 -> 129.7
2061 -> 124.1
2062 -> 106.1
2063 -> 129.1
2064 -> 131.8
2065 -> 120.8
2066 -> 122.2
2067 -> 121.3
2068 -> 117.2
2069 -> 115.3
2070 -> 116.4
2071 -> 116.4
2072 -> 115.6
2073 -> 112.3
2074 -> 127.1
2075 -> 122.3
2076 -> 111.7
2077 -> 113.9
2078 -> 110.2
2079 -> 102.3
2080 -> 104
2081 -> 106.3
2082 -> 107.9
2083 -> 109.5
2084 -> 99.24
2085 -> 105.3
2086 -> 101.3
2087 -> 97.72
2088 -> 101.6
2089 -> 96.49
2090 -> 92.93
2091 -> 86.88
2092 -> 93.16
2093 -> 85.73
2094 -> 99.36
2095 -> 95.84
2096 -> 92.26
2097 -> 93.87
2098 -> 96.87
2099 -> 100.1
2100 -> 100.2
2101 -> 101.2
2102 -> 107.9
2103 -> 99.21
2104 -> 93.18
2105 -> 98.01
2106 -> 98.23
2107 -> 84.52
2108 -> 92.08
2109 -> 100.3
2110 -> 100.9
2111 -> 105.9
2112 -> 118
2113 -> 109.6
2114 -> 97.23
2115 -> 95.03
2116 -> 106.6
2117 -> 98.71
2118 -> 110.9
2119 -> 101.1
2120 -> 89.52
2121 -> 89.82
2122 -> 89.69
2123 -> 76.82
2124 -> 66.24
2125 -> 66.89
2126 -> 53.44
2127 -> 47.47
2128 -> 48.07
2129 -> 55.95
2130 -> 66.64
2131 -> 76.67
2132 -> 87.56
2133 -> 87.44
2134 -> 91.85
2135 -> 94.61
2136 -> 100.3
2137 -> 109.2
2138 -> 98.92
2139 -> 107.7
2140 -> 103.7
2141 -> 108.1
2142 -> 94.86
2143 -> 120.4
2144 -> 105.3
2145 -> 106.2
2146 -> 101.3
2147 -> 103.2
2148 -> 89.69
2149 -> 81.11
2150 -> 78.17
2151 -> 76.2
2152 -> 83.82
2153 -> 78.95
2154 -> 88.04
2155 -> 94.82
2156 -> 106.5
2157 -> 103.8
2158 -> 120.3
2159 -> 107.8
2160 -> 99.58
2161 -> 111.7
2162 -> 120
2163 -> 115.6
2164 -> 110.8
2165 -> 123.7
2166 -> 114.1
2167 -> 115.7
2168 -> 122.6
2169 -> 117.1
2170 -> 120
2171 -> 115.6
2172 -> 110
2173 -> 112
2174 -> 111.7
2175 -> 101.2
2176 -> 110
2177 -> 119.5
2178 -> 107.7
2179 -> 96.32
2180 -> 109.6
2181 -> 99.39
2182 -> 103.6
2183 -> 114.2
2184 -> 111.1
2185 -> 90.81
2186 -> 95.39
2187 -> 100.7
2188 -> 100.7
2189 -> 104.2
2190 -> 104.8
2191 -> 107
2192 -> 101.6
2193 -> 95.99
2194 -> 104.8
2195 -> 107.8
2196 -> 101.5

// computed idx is 1.18 N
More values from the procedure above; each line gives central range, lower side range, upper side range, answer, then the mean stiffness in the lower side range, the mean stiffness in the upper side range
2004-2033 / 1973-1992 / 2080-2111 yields 5.66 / 135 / 98.2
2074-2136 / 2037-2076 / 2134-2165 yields 8.97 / 120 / 101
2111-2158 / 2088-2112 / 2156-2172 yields 6.67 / 96.9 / 114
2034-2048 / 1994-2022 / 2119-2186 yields -1.33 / 107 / 97.6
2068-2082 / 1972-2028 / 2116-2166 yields -1.08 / 119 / 93.2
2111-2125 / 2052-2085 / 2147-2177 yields 1.97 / 118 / 105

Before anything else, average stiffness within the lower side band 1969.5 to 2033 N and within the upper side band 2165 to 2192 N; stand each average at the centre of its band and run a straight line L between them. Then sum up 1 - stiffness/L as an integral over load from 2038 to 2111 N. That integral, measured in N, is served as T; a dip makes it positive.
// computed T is 2.8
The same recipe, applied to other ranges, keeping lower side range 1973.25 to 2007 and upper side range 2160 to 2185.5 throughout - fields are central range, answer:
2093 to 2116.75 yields 4.1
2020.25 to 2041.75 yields 3.0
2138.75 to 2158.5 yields 2.9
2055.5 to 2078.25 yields 0.7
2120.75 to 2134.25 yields 5.3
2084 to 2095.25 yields 2.4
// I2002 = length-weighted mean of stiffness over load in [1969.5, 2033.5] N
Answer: 119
